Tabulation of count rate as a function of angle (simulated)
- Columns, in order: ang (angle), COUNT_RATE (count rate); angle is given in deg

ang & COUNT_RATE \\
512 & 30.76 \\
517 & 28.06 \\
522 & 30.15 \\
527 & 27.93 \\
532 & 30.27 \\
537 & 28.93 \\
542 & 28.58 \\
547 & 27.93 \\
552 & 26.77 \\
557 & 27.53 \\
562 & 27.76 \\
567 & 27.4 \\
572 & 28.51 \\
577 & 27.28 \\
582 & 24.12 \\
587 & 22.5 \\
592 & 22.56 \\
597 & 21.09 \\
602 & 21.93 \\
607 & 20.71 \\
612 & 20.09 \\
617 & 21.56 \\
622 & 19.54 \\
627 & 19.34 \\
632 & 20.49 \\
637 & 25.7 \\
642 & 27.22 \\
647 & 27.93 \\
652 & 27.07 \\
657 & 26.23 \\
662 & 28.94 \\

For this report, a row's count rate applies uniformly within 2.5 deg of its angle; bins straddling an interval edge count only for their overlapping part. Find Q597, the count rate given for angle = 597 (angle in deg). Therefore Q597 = 21.09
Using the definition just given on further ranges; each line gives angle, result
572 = 28.51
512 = 30.76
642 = 27.22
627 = 19.34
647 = 27.93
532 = 30.27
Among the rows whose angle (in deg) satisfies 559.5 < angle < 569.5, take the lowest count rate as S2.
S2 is 27.4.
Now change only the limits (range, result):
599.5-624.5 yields 19.54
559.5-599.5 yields 21.09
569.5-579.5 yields 27.28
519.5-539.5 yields 27.93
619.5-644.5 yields 19.34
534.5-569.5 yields 26.77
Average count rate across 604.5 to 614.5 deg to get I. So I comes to 20.4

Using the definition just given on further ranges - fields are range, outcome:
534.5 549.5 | 28.5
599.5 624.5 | 20.8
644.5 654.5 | 27.5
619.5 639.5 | 21.3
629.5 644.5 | 24.5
